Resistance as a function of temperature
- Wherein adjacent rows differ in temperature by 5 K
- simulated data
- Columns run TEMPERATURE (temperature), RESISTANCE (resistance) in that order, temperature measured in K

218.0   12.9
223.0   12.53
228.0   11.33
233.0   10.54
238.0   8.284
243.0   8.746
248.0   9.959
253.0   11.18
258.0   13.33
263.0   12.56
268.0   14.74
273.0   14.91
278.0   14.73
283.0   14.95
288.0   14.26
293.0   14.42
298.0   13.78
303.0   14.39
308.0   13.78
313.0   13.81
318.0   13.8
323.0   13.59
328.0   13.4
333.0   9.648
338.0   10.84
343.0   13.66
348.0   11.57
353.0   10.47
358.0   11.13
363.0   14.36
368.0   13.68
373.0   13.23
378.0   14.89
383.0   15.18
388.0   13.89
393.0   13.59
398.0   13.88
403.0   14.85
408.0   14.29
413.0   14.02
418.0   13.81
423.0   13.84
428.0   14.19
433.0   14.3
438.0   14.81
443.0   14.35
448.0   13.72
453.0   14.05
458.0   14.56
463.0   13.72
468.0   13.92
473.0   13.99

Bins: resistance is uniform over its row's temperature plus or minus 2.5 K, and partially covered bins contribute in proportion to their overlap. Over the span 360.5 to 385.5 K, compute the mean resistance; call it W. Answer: 14.3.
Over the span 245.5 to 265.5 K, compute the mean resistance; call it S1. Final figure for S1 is 11.8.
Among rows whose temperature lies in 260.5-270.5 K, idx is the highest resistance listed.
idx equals 14.74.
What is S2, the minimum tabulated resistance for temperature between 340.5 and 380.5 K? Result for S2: 10.47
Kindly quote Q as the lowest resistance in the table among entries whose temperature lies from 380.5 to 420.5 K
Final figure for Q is 13.59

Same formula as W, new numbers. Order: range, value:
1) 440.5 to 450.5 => 14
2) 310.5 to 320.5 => 13.8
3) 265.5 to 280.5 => 14.8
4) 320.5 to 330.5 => 13.5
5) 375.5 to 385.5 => 15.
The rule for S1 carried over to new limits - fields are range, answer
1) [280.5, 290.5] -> 14.6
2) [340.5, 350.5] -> 12.6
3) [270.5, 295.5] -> 14.7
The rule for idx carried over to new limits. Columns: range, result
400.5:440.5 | 14.85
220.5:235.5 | 12.53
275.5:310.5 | 14.95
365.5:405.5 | 15.18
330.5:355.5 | 13.66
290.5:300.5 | 14.42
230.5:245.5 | 10.54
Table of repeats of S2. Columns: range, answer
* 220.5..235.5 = 10.54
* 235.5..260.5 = 8.284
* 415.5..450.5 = 13.72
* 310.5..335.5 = 9.648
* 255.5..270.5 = 12.56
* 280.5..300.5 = 13.78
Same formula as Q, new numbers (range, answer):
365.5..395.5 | 13.23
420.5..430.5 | 13.84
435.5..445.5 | 14.35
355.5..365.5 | 11.13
